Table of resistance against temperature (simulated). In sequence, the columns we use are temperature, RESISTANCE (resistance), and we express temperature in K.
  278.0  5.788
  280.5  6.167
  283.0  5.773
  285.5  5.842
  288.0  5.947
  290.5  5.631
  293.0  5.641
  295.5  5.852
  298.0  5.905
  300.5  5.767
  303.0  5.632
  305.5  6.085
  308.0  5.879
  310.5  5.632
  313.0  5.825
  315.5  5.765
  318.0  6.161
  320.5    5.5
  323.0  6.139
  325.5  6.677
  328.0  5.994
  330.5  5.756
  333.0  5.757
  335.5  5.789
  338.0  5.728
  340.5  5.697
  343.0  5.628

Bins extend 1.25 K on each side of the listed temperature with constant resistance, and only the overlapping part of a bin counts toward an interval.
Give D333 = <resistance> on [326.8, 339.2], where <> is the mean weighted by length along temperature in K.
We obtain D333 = 5.8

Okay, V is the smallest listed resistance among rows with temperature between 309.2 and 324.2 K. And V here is 5.5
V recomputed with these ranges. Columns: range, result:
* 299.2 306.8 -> 5.632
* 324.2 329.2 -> 5.994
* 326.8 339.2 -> 5.728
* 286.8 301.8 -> 5.631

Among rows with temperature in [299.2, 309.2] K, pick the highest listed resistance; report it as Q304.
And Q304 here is 6.085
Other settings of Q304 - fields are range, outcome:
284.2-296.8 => 5.947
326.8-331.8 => 5.994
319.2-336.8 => 6.677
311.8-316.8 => 5.825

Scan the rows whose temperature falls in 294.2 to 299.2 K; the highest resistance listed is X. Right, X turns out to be 5.905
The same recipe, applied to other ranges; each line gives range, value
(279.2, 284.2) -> 6.167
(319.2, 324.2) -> 6.139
